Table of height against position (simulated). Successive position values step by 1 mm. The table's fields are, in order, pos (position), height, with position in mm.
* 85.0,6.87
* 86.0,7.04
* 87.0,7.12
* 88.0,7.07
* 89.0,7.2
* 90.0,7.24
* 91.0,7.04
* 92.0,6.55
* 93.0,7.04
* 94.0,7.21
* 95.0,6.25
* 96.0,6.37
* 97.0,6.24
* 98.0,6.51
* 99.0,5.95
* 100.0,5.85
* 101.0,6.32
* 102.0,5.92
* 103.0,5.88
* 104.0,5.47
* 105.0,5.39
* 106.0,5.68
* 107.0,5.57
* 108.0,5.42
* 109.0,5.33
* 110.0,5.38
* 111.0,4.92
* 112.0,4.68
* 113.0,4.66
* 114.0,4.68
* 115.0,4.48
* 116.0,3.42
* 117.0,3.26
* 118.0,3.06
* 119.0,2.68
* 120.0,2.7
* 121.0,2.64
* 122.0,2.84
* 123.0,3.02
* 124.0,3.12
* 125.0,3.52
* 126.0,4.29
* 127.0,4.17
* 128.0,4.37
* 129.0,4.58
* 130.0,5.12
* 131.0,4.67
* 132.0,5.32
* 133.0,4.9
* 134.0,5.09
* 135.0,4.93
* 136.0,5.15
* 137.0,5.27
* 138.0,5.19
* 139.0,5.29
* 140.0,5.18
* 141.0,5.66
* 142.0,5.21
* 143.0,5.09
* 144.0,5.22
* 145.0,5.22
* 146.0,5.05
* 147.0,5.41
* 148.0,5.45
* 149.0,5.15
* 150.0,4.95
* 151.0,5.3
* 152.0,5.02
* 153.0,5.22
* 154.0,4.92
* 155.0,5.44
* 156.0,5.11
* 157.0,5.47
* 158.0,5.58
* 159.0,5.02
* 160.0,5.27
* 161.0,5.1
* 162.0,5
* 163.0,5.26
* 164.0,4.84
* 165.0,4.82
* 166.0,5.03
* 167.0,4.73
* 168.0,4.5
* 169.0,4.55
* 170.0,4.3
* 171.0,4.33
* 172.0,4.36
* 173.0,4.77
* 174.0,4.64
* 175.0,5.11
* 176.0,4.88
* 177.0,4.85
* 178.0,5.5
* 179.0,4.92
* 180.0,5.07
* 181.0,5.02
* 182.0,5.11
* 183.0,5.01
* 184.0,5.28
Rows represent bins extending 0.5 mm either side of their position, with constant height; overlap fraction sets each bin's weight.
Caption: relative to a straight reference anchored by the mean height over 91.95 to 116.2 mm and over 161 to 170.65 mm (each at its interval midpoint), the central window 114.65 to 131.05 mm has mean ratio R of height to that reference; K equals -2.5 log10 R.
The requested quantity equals 0.435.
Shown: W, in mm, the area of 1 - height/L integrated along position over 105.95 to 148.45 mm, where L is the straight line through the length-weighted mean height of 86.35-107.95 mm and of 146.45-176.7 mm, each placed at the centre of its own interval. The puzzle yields 8.4 mm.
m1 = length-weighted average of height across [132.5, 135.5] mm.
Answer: 4.97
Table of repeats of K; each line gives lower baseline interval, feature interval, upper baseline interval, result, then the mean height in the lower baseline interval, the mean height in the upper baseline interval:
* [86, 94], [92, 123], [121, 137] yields 0.17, 7.05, 4.32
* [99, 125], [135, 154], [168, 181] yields -0.12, 4.5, 4.77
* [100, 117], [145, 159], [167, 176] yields -0.10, 5.16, 4.6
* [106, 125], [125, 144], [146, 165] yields -0.08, 4.02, 5.18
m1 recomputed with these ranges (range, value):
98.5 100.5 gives 5.9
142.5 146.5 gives 5.14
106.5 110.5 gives 5.43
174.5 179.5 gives 5.05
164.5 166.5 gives 4.93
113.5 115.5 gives 4.58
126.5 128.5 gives 4.27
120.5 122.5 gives 2.74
